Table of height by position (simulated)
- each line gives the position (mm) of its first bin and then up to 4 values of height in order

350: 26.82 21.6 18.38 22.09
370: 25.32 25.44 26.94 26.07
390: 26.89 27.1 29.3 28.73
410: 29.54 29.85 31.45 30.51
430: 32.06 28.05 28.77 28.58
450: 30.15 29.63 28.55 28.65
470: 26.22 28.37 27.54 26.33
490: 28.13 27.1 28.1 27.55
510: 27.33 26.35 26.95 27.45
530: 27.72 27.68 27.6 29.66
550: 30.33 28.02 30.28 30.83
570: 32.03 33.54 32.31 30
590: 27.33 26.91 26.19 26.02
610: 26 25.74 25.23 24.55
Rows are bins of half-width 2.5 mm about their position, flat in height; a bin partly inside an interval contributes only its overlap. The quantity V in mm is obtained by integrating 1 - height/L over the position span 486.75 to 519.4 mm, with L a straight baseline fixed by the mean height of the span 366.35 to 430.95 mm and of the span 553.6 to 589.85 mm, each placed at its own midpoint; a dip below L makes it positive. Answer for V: 2.7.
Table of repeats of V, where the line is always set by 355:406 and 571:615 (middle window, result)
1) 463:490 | -0.7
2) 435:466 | -3.1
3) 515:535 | 0.1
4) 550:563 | -0.7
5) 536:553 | -0.8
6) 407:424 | -2.9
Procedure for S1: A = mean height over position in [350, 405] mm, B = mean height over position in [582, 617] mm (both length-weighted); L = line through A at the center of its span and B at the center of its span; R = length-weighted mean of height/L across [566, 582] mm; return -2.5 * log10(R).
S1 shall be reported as -0.21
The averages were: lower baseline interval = 25.2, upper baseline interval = 27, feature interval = 32.5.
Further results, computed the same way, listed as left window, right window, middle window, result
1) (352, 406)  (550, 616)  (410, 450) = -0.15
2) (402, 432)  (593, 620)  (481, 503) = 0.05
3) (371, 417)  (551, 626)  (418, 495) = -0.03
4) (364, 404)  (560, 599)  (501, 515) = 0.06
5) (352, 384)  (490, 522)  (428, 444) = -0.16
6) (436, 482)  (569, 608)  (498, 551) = 0.04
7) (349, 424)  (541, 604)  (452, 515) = 0.01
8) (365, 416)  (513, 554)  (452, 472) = -0.03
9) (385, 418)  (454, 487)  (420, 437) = -0.08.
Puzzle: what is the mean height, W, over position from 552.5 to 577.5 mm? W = 30.9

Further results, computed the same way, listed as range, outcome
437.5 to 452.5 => 29.2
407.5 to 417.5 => 29.7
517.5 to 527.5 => 27.2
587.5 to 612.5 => 26.5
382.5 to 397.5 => 26.7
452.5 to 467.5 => 28.9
